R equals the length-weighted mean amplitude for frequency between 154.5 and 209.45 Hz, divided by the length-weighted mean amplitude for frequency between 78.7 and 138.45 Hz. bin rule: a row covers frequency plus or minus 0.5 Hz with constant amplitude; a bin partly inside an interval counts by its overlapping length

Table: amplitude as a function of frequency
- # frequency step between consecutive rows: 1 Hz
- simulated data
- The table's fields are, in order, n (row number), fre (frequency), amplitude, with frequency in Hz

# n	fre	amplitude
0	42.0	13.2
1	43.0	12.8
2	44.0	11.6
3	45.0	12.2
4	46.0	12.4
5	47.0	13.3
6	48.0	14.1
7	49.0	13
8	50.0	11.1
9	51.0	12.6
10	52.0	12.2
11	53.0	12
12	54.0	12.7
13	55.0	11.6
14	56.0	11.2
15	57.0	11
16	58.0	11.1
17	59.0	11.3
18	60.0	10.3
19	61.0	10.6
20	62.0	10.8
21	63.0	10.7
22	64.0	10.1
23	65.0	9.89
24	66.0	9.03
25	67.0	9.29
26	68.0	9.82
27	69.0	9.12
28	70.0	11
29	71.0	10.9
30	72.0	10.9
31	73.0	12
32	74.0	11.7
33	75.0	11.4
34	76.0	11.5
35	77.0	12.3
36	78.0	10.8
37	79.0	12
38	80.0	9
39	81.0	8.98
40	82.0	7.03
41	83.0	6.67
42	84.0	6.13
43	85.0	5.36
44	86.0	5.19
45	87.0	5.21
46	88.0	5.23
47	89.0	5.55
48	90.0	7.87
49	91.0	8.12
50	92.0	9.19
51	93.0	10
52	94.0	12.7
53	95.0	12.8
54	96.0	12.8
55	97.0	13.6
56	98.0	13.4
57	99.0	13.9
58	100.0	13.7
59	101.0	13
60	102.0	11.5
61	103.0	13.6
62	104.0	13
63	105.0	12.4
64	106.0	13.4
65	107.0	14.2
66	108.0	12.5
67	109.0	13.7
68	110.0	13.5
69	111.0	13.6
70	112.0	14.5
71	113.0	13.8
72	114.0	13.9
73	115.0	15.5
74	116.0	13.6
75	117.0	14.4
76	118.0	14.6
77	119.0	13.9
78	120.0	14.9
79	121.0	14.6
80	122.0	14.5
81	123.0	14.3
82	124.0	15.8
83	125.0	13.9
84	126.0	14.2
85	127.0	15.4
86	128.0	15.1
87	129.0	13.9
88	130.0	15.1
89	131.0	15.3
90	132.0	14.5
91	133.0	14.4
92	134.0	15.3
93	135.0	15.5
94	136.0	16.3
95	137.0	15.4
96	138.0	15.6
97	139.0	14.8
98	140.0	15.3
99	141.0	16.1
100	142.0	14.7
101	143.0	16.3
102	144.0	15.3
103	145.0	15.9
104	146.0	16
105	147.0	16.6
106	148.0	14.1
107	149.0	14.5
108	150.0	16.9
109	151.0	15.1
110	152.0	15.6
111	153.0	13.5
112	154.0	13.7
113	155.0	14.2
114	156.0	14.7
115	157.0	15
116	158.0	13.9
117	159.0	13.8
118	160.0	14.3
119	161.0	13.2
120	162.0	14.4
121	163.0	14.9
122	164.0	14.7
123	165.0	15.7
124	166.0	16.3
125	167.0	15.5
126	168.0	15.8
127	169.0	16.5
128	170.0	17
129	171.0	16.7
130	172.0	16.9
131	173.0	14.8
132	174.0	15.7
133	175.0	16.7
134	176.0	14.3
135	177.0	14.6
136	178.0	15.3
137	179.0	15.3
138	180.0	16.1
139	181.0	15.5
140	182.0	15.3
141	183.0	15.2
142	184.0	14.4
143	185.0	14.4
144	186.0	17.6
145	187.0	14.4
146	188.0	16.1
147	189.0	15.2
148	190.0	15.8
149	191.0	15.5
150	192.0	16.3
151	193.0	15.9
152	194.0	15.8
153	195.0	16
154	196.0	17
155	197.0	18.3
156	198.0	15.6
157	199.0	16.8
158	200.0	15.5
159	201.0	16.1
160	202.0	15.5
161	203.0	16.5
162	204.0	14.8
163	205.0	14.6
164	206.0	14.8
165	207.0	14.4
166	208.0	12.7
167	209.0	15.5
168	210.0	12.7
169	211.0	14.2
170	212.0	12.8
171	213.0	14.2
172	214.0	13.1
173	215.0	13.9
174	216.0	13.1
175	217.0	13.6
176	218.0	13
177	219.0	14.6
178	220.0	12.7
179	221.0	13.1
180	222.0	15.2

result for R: 1.2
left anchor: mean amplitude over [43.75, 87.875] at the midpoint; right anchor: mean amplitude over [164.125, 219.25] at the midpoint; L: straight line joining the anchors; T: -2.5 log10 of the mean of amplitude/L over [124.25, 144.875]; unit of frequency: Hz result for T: -0.159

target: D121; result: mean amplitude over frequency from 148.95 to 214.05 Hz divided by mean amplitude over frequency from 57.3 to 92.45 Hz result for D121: 1.63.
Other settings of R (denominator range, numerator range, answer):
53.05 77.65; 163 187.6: 1.44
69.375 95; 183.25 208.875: 1.71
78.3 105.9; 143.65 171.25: 1.52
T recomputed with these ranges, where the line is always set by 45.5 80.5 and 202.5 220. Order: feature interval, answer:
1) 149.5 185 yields -0.15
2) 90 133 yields -0.12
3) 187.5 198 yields -0.18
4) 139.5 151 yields -0.22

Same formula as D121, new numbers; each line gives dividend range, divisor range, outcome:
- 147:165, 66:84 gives 1.44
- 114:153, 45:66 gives 1.30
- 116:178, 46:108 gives 1.40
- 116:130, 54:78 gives 1.35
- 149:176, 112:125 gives 1.05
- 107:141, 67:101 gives 1.47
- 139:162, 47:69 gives 1.34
